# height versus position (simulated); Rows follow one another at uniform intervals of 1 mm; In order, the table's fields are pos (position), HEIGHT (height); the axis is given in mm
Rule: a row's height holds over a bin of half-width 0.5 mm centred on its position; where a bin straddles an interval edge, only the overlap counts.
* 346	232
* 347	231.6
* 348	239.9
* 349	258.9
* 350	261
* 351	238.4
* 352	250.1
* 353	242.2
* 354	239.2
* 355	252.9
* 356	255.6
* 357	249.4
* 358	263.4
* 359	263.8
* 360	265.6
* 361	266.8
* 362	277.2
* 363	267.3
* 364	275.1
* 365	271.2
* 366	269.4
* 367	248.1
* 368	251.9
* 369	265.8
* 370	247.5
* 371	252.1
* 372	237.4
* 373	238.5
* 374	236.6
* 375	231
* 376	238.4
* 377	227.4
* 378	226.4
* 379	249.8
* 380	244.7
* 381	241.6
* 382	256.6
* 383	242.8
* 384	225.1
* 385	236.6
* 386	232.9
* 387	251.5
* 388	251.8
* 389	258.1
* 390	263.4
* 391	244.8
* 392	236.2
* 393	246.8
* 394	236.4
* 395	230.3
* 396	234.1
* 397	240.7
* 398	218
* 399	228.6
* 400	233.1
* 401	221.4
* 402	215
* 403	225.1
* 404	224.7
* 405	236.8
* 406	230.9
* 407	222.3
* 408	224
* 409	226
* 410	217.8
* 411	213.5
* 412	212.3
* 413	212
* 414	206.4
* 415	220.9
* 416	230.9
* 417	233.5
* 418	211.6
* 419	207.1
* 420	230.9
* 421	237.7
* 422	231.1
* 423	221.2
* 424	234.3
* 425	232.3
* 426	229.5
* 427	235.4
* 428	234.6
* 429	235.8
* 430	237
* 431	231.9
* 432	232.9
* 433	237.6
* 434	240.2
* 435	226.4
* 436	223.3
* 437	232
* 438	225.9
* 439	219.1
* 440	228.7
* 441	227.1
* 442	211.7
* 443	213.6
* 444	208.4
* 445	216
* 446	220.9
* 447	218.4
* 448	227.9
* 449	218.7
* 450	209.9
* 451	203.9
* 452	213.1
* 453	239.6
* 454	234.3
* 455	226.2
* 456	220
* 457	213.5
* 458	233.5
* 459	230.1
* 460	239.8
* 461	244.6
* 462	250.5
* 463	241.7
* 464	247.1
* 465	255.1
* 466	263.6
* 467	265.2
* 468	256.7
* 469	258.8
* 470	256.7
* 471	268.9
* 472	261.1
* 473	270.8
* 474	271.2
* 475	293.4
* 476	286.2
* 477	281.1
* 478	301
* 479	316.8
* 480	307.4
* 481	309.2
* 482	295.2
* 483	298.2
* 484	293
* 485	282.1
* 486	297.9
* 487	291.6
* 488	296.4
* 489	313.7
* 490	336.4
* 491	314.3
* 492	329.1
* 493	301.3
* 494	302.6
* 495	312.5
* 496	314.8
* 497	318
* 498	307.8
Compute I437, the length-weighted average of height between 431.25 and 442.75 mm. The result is 228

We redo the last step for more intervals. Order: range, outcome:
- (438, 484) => 249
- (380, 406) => 237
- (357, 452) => 235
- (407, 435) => 227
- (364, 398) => 244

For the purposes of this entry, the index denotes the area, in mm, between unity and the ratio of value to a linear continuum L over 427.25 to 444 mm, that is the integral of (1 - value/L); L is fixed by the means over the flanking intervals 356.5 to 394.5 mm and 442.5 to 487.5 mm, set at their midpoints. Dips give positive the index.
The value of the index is 1.64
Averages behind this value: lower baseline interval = 250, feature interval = 228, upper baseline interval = 255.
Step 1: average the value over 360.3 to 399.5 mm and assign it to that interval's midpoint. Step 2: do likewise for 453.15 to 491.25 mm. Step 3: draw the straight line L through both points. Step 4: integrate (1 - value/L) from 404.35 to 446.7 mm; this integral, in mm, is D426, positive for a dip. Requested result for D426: 5.4 mm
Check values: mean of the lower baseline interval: 246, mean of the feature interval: 225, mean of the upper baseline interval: 271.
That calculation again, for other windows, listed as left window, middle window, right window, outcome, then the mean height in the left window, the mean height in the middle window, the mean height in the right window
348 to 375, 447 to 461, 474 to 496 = 3.18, 255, 224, 302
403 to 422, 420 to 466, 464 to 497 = 4.23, 222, 229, 290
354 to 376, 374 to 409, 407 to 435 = 0.86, 256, 236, 227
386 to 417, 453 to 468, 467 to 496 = 1.94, 231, 241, 293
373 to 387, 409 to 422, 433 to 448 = 0.51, 238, 220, 223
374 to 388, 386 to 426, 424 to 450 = 0.68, 239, 230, 226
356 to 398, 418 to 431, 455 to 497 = 1.63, 248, 230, 278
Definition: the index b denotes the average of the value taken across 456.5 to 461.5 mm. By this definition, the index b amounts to 232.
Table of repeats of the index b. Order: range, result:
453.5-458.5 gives 226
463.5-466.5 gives 255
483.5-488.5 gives 292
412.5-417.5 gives 221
